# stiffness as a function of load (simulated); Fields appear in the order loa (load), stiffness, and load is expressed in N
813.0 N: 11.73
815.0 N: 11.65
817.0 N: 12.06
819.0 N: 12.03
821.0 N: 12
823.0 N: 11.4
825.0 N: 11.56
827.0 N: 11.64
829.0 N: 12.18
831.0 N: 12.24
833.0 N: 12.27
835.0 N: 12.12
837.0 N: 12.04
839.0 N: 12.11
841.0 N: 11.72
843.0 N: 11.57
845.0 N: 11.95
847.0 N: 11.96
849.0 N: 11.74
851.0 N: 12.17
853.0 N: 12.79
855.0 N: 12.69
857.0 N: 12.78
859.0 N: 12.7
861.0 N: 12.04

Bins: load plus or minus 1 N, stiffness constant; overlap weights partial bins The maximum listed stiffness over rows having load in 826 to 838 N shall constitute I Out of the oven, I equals 12.27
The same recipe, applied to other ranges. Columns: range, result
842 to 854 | 12.79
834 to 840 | 12.12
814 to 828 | 12.06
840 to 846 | 11.95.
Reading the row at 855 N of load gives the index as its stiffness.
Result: 12.69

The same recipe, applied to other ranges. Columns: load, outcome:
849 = 11.74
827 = 11.64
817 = 12.06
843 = 11.57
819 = 12.03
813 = 11.73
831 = 12.24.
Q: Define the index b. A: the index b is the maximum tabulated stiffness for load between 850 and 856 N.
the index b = 12.79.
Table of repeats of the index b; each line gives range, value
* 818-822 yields 12.03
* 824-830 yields 12.18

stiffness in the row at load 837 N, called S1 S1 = 12.04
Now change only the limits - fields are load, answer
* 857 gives 12.78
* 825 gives 11.56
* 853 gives 12.79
